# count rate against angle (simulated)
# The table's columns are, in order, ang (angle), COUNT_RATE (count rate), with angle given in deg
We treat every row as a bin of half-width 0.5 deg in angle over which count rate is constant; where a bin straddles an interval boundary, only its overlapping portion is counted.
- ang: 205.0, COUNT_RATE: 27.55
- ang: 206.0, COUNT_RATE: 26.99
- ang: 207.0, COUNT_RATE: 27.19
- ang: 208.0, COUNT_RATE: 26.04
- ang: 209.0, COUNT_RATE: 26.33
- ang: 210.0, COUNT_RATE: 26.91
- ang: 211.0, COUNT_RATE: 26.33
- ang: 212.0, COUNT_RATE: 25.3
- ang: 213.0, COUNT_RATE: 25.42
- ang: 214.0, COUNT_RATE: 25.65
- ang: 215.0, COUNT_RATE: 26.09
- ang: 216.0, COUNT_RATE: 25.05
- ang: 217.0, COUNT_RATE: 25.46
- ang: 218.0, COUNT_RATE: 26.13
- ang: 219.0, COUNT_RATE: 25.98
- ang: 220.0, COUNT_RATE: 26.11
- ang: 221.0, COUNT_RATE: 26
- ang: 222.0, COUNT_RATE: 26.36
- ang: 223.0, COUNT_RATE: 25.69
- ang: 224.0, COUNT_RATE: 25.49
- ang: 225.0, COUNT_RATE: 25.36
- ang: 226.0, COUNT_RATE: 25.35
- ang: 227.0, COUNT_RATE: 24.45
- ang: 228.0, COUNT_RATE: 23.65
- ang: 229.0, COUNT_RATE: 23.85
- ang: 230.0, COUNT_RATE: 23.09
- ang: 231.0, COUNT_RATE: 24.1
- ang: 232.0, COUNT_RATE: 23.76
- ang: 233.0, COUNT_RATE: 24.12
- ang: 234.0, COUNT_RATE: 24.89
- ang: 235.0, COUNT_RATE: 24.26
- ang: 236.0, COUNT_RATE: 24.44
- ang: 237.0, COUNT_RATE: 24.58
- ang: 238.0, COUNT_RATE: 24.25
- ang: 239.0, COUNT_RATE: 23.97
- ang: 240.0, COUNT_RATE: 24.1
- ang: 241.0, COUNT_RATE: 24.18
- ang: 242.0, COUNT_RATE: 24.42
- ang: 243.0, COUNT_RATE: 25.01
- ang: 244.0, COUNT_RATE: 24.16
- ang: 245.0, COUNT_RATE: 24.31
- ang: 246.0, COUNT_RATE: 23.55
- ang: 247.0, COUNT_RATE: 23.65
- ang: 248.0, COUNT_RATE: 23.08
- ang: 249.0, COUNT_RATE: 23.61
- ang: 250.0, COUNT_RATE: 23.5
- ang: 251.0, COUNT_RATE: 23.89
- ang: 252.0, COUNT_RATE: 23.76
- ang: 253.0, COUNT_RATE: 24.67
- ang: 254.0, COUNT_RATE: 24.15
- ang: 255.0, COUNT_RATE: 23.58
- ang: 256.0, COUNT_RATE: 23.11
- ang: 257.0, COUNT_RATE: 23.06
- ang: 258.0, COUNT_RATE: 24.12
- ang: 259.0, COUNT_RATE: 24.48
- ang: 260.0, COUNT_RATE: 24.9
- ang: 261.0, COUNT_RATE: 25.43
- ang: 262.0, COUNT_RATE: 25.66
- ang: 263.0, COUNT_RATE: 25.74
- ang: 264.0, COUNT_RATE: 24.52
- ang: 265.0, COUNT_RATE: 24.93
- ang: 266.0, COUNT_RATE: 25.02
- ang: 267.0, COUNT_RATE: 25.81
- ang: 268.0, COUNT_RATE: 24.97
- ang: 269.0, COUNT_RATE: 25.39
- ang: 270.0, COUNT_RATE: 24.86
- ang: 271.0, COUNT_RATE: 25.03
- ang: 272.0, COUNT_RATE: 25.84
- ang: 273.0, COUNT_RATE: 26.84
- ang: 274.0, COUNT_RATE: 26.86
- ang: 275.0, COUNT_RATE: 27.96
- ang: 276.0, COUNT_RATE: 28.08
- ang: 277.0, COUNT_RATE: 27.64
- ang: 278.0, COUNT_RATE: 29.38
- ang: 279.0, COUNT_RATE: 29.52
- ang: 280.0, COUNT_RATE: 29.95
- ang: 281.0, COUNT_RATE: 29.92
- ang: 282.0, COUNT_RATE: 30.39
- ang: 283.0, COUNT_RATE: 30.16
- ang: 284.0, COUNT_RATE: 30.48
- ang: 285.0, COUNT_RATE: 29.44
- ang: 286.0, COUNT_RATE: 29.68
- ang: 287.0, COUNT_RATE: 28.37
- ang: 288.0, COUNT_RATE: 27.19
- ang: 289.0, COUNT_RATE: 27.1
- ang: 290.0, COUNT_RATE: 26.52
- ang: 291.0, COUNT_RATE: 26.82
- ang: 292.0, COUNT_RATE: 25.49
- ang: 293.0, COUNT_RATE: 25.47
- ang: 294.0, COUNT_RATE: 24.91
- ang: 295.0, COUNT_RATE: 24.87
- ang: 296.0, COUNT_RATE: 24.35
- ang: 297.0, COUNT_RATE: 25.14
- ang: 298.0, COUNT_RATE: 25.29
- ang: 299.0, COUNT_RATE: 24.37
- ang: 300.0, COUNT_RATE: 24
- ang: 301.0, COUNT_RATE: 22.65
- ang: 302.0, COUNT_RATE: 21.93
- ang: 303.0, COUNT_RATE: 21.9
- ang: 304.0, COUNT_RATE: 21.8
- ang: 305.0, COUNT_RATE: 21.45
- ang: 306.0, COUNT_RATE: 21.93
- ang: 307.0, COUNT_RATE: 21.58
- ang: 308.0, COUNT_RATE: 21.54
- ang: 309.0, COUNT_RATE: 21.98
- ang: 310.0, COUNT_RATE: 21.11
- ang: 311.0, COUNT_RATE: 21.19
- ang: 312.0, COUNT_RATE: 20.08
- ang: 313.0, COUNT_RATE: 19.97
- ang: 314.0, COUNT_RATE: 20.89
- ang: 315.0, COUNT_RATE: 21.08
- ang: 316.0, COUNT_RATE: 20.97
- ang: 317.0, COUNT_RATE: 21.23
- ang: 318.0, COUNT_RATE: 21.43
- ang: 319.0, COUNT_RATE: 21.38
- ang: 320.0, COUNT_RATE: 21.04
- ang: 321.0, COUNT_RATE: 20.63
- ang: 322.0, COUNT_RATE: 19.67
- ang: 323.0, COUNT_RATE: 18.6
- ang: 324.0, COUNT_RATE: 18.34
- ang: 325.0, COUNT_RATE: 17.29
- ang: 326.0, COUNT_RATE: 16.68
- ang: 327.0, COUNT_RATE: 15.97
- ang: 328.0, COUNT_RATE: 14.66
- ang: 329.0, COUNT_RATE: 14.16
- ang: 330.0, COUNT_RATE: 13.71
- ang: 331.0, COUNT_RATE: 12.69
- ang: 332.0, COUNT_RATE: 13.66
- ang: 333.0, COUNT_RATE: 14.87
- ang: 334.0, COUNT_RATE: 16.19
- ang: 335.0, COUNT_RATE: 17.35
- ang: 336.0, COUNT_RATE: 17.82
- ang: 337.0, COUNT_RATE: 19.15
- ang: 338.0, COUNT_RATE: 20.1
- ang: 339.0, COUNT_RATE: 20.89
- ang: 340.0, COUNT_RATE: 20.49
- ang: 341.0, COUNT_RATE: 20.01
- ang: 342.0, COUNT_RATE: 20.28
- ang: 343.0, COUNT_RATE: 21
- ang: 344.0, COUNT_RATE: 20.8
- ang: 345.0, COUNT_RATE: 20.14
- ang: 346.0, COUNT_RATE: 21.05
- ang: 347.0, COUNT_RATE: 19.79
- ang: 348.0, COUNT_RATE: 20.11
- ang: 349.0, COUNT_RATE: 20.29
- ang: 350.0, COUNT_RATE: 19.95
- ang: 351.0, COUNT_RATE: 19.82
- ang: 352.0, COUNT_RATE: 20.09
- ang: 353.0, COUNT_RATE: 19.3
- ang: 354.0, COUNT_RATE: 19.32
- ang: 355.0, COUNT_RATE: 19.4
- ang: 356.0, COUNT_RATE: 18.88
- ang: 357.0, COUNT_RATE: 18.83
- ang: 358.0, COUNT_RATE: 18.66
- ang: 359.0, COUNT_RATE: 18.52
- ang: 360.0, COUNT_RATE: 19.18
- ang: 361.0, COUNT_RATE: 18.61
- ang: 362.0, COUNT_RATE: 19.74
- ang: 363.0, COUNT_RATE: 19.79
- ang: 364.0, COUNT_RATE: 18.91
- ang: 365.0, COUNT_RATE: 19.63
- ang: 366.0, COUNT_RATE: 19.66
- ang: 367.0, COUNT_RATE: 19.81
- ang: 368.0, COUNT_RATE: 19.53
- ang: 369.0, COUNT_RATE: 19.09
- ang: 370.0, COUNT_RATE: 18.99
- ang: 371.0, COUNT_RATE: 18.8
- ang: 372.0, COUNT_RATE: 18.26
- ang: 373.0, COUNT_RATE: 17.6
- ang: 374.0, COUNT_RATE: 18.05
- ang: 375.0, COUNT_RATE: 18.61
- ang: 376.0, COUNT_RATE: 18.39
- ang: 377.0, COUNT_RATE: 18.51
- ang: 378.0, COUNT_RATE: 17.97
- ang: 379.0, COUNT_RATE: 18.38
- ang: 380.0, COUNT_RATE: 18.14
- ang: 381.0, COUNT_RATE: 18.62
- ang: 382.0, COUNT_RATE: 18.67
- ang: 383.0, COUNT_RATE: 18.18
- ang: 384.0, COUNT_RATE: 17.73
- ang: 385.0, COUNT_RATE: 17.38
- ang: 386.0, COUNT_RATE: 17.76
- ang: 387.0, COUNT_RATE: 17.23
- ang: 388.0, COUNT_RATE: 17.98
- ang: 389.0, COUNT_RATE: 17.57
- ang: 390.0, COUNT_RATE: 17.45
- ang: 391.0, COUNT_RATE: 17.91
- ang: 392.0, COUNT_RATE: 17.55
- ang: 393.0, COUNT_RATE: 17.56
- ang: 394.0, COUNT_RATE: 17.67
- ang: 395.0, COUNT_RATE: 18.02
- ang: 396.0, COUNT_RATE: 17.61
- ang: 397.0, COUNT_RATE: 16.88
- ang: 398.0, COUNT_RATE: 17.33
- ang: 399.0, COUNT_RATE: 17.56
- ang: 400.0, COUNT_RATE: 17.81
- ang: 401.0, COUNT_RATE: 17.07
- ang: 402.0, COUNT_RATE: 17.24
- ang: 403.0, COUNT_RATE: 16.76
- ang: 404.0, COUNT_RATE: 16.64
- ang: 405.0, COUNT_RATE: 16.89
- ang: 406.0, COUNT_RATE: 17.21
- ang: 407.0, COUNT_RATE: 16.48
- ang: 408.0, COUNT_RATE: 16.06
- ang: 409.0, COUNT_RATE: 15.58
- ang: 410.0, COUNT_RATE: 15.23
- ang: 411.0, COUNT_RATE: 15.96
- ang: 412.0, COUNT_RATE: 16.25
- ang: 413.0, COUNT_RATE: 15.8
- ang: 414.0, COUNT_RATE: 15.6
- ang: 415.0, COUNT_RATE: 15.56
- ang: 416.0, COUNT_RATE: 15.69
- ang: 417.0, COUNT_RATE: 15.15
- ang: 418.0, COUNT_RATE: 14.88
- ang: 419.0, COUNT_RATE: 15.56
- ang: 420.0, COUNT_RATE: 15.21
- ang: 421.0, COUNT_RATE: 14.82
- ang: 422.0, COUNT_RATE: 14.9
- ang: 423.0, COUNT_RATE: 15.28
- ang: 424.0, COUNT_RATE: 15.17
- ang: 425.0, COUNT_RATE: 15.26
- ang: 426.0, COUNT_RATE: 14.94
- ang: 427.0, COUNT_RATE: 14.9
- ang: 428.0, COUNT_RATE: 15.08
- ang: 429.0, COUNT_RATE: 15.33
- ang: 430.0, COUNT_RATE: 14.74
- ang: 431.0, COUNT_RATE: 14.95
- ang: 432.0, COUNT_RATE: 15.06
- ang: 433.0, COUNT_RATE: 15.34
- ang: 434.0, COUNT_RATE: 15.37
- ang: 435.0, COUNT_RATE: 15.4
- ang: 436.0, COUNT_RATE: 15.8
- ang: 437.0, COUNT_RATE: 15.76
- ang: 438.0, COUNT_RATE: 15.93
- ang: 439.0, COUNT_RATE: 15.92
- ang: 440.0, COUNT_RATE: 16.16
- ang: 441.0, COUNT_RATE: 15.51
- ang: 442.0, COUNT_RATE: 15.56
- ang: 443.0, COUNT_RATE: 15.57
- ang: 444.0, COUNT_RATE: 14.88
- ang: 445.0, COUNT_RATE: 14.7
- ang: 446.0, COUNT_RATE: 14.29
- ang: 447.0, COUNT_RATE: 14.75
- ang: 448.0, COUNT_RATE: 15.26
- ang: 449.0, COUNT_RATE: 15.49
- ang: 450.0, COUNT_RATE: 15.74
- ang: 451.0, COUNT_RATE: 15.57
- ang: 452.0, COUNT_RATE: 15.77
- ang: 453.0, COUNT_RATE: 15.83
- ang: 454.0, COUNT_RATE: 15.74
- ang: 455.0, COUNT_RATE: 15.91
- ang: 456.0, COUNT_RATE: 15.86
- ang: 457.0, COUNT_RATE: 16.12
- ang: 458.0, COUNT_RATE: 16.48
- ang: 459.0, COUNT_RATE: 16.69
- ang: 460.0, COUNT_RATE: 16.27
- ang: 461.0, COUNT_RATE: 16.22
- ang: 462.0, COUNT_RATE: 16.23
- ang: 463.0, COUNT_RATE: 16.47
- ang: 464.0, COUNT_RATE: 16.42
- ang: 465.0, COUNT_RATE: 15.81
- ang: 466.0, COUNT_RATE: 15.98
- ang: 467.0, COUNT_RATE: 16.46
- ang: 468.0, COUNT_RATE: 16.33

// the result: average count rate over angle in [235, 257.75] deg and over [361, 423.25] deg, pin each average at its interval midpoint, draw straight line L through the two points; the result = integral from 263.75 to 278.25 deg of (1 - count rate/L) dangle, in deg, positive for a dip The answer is -2.1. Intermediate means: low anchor 24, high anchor 17.4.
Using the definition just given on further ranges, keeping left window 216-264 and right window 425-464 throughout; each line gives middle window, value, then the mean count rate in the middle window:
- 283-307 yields -3.43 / 25.3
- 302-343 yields 3.38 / 19.2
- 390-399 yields 0.10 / 17.6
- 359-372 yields -0.15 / 19.2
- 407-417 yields 0.73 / 15.8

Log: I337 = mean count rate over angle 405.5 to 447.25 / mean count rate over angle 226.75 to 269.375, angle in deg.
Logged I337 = 0.64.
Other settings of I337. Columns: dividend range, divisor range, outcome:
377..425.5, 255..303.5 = 0.64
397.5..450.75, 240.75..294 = 0.60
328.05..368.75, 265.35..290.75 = 0.68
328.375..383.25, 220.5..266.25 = 0.77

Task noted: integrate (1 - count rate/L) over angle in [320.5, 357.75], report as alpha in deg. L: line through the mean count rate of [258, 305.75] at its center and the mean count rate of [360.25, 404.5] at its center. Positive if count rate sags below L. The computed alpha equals 5.3 deg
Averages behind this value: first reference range 26.1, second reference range 18.2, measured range 18.4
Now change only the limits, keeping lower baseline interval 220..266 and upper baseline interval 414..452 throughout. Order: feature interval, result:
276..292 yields -4.5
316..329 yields 1.1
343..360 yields -0.4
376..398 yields -0.4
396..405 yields -0.2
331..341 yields 1.1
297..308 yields -0.6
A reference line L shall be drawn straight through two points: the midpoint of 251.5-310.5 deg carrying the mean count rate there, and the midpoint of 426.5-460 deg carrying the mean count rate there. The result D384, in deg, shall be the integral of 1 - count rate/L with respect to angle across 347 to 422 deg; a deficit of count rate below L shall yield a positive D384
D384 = 5.1 deg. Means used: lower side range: 25.5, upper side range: 15.5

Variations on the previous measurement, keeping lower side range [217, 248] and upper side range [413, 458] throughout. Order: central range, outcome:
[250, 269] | -0.9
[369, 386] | -0.2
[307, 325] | 0.2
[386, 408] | -0.2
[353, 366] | -0.2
